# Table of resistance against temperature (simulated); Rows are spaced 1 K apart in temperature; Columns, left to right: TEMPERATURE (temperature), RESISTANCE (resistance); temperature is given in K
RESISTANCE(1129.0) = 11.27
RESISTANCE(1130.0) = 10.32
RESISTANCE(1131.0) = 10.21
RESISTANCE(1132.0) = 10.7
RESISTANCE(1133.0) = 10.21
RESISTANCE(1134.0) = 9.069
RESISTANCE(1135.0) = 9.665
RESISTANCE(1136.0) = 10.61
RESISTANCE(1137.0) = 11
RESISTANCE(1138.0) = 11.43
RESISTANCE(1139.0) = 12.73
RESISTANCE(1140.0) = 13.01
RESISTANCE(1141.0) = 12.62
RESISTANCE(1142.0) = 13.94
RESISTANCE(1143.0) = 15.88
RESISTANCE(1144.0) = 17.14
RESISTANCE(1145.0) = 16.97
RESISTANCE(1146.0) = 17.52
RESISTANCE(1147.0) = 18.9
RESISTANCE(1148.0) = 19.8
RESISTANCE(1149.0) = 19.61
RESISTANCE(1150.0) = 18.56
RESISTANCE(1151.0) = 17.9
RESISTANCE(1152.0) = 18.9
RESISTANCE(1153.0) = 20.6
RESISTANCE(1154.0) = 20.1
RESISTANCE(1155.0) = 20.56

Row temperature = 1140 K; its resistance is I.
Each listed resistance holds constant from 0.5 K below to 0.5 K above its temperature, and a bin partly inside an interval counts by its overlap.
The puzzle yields 13.01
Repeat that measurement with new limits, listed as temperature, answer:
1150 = 18.56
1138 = 11.43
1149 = 19.61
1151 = 17.9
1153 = 20.6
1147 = 18.9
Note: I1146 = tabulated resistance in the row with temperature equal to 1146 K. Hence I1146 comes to 17.52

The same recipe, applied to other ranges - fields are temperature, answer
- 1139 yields 12.73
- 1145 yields 16.97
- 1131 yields 10.21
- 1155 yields 20.56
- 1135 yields 9.665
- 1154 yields 20.1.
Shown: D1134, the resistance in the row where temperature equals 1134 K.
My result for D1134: 9.069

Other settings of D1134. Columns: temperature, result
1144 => 17.14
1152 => 18.9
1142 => 13.94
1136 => 10.61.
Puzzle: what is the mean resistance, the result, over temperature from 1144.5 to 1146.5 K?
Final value 17.2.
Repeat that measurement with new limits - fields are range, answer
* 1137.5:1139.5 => 12.1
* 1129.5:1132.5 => 10.4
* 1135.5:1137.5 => 10.8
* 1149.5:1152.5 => 18.5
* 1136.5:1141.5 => 12.2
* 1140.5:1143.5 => 14.1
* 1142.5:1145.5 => 16.7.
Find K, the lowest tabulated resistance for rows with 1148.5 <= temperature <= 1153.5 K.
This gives 17.9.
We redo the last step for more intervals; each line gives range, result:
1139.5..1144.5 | 12.62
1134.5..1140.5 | 9.665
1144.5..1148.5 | 16.97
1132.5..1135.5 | 9.069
